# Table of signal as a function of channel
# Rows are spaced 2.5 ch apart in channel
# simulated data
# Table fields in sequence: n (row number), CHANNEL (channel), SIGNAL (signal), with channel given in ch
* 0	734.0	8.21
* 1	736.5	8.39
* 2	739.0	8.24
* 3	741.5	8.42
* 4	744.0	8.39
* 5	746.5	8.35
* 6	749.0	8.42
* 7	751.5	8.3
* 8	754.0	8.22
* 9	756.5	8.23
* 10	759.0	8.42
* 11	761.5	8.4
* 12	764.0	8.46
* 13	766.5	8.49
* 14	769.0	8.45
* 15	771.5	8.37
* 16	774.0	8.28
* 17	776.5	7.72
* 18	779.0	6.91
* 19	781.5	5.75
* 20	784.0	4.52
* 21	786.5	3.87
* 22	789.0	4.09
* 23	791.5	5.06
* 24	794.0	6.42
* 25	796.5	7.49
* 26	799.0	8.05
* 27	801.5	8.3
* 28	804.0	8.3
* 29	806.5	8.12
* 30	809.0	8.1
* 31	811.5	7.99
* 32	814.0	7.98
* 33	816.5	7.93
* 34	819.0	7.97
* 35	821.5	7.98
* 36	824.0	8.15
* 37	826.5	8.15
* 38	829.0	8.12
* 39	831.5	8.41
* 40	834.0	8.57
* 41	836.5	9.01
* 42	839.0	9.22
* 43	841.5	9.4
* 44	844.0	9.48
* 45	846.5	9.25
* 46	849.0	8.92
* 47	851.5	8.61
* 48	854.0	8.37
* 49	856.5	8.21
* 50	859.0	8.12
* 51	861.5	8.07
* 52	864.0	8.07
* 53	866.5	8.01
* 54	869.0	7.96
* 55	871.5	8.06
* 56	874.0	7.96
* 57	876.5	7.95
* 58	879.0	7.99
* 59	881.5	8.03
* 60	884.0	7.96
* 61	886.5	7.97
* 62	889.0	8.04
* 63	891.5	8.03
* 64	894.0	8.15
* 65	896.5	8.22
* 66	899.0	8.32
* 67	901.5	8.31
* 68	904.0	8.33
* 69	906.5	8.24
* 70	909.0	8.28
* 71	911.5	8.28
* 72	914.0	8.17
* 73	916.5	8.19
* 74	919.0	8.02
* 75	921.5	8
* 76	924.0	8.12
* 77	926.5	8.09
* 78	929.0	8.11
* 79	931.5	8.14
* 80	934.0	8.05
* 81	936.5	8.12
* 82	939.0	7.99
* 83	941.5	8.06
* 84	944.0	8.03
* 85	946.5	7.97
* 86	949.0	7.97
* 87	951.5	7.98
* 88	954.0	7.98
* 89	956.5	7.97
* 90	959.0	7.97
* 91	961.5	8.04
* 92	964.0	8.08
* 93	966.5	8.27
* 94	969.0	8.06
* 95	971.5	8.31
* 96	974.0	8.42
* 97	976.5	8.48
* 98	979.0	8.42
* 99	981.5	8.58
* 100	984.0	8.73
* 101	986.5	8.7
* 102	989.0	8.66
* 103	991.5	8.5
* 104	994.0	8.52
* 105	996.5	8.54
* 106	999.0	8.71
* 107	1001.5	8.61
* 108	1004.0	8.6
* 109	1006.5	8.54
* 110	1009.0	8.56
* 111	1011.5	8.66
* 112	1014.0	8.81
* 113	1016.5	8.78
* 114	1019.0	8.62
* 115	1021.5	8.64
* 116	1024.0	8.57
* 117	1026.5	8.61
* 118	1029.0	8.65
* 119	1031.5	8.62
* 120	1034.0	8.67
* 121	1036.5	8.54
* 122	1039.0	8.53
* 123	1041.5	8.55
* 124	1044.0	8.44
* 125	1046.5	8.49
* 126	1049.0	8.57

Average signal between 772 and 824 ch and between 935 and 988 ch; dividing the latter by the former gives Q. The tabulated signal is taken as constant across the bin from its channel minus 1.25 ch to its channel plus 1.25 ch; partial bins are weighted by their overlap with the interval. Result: 1.2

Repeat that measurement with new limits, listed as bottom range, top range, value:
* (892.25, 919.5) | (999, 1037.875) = 1.05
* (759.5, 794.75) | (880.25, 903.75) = 1.19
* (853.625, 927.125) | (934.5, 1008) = 1.02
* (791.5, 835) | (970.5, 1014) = 1.08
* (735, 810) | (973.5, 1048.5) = 1.14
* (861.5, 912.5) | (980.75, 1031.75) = 1.06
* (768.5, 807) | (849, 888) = 1.19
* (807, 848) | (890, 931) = 0.96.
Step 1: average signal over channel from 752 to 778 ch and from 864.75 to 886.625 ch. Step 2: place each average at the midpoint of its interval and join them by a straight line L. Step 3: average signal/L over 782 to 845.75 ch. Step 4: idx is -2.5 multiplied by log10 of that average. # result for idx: 0.07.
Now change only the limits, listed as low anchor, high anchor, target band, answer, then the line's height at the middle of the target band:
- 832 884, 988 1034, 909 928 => 0.05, 8.52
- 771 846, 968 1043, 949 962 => 0.05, 8.33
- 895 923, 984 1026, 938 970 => 0.05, 8.41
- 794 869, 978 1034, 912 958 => 0.06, 8.5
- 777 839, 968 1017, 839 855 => -0.19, 7.6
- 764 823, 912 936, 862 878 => -0.03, 7.75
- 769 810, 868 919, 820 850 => -0.17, 7.42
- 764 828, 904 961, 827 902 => -0.09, 7.7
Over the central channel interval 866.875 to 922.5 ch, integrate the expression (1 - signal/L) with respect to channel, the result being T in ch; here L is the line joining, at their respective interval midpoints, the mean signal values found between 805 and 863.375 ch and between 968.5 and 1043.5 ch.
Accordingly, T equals 2.46 ch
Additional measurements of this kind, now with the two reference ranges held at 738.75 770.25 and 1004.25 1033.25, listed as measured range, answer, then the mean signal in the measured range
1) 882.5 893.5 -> 0.64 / 8.01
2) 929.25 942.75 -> 0.76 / 8.07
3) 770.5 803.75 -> 7.28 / 6.56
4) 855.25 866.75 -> 0.51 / 8.1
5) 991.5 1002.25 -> 0.04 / 8.58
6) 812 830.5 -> 0.87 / 8.04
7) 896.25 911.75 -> 0.43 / 8.29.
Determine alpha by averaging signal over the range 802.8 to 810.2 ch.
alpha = 8.17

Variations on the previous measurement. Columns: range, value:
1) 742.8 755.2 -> 8.34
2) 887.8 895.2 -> 8.07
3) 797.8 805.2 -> 8.22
